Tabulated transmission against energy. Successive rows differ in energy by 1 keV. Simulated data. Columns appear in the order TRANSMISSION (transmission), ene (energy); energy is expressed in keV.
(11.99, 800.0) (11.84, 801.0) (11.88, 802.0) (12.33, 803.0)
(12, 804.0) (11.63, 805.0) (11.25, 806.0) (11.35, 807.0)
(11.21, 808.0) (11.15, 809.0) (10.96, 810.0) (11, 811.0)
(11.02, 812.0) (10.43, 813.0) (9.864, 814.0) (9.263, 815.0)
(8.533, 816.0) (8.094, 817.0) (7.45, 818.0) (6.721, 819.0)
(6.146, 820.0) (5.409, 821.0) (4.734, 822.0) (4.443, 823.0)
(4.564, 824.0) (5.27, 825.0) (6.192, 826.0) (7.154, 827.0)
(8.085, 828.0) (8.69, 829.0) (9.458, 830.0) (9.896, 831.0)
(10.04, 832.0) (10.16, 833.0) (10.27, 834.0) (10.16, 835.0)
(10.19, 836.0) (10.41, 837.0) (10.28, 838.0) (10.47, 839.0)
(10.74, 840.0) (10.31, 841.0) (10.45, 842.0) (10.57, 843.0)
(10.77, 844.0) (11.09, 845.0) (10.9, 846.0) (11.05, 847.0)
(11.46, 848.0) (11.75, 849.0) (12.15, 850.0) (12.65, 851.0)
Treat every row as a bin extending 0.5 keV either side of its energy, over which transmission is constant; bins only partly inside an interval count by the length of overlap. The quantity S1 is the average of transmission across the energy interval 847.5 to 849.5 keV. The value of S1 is 11.6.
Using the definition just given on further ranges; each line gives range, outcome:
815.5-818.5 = 8.03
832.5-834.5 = 10.2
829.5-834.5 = 9.96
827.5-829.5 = 8.39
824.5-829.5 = 7.08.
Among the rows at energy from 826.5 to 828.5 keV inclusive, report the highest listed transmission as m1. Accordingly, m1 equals 8.085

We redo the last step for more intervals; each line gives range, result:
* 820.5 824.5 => 5.409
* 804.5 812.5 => 11.63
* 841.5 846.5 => 11.09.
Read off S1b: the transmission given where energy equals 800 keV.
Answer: 11.99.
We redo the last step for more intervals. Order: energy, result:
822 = 4.734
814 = 9.864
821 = 5.409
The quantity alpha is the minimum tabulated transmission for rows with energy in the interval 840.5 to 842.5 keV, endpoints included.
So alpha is 10.31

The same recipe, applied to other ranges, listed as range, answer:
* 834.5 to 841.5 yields 10.16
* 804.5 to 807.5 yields 11.25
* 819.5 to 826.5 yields 4.443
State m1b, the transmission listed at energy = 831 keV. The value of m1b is 9.896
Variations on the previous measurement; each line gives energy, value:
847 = 11.05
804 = 12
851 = 12.65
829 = 8.69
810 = 10.96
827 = 7.154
